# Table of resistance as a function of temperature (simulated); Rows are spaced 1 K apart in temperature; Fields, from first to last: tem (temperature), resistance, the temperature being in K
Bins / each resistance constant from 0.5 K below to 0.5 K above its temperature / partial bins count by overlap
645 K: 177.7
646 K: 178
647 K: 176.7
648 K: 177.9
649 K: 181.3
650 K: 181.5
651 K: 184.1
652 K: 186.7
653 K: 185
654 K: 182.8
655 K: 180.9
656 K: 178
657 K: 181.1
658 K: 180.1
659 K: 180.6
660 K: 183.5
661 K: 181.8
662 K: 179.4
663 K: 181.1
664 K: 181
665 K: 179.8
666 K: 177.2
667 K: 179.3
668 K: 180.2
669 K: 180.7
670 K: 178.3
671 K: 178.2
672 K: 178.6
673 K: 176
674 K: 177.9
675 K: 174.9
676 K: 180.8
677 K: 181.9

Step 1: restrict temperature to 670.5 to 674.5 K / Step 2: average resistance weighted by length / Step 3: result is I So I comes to 178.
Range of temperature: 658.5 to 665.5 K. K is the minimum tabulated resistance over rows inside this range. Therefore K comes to 179.4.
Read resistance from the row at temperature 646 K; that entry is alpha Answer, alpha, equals 178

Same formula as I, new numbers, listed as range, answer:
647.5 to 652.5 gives 182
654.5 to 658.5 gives 180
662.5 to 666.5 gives 180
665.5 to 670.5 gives 179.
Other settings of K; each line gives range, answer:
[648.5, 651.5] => 181.3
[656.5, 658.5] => 180.1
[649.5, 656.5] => 178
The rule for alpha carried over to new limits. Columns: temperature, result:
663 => 181.1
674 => 177.9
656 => 178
